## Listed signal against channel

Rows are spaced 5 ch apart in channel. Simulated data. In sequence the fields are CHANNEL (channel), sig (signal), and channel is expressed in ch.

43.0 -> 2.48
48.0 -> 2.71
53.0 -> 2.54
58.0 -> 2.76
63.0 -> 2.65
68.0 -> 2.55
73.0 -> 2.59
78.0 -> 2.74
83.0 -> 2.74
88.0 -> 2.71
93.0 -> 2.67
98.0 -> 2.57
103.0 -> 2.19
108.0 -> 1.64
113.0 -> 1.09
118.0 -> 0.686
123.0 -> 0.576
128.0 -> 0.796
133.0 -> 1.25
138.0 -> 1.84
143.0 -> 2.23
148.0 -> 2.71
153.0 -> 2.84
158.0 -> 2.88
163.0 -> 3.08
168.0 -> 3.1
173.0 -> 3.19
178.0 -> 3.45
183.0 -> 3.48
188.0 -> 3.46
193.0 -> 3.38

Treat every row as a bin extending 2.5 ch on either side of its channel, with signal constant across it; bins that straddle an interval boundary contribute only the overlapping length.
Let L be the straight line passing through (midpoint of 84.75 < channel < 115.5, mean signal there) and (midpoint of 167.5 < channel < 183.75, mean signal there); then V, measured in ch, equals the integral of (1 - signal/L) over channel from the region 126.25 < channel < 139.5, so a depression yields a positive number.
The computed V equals 6.9 ch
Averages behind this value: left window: 2.16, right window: 3.31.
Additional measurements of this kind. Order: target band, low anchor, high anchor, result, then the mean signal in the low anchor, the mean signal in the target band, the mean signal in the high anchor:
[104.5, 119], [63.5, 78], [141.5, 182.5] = 7.9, 2.61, 1.26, 2.98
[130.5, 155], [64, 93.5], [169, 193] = 7.5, 2.67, 2.16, 3.38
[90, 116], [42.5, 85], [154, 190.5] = 7.5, 2.65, 2.02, 3.22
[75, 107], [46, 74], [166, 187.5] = 2.9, 2.63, 2.56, 3.32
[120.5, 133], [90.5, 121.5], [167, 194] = 8.0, 1.77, 0.799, 3.35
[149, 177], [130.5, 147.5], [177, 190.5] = -3.2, 1.88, 3.02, 3.46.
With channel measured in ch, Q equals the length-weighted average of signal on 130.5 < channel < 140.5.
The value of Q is 1.55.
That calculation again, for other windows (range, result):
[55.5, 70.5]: 2.65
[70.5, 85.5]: 2.69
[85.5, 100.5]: 2.65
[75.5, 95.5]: 2.72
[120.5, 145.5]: 1.34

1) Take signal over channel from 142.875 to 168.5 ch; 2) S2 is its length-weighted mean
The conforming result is 2.84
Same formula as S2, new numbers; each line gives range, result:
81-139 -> 1.72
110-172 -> 1.95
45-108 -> 2.58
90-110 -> 2.29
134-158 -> 2.38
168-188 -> 3.35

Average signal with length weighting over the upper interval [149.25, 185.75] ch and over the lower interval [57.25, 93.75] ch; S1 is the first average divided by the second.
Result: 1.17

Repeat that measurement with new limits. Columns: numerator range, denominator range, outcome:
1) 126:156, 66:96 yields 0.74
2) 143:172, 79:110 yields 1.17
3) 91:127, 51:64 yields 0.60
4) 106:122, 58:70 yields 0.41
